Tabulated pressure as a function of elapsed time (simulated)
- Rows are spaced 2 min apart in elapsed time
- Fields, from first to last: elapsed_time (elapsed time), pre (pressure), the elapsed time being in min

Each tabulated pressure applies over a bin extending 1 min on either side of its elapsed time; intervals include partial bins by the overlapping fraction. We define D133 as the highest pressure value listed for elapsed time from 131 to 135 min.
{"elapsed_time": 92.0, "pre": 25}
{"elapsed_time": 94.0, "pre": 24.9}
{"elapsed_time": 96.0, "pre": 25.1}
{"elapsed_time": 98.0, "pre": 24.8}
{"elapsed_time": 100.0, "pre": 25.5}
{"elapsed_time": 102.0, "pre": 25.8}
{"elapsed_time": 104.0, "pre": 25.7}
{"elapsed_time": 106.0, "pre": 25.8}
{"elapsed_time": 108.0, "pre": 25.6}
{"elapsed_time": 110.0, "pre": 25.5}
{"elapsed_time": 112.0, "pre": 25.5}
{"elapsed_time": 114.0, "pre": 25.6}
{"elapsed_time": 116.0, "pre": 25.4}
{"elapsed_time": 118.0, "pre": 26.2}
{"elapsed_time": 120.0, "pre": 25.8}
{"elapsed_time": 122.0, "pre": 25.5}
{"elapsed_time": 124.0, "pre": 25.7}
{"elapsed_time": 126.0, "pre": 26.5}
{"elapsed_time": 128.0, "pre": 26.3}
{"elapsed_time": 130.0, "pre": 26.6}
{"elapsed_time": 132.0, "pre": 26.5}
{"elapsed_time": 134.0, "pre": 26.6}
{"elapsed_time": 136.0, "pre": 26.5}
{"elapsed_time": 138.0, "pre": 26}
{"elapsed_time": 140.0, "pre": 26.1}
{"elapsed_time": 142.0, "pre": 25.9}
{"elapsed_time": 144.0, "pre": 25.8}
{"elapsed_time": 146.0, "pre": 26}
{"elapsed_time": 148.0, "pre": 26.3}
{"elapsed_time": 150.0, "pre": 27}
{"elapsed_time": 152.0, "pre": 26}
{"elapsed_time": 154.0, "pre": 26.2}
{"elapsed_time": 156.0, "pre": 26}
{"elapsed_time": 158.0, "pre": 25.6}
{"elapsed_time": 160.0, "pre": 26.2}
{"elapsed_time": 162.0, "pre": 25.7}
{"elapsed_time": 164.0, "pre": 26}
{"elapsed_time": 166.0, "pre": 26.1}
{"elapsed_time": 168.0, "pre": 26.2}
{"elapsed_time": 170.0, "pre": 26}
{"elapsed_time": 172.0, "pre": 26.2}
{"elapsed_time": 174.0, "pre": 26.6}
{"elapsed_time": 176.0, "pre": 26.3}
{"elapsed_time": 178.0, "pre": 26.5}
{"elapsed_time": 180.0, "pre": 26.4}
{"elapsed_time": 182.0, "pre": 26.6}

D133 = 26.6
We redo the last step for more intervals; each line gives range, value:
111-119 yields 26.2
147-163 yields 27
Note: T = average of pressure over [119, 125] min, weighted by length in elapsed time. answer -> 25.7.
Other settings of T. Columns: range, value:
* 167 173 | 26.1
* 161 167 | 25.9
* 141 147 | 25.9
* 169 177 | 26.3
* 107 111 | 25.6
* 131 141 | 26.3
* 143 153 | 26.2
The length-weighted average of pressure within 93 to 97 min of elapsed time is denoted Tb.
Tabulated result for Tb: 25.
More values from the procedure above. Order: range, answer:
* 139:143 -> 26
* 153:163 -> 25.9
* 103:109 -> 25.7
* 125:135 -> 26.5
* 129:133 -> 26.6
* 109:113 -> 25.5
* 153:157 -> 26.1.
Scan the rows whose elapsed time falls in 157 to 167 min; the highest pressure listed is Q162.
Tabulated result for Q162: 26.2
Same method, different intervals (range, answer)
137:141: 26.1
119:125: 25.8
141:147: 26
